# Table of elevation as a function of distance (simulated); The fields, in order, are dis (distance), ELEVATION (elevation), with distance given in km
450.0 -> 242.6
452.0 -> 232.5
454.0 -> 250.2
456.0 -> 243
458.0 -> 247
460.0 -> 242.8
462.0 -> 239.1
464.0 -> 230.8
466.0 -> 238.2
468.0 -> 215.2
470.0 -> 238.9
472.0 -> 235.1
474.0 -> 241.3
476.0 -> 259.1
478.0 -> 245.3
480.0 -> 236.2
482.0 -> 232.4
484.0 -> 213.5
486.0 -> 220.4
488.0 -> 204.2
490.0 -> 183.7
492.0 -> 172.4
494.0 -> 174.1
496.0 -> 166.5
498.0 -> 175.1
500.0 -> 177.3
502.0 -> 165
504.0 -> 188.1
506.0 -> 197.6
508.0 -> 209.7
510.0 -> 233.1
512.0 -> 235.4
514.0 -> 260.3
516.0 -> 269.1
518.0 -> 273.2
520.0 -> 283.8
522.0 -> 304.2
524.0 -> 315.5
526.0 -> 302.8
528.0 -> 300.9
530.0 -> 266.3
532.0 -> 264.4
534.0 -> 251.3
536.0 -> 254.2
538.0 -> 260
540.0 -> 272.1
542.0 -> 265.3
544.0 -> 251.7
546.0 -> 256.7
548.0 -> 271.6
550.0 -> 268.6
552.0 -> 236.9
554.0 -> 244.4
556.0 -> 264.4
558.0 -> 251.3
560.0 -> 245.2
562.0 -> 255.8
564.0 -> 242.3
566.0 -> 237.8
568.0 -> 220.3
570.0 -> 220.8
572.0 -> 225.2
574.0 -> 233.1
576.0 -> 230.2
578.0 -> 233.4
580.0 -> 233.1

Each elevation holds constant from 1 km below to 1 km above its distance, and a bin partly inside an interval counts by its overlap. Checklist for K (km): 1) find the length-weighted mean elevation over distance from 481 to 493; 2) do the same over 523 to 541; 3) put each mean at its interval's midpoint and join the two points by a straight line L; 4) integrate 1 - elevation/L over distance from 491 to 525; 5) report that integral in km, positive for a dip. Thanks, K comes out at 2.38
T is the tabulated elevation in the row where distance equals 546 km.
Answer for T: 256.7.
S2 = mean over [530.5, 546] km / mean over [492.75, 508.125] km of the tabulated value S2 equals 1.44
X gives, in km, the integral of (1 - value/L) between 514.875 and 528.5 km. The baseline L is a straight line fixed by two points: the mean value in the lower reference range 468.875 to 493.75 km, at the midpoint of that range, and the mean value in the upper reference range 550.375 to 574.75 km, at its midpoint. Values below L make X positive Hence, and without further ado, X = -3.6 km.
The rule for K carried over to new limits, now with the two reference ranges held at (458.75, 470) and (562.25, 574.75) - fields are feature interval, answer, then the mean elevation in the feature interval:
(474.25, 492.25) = 0.9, 221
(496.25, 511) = 2.7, 191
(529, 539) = -1.2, 259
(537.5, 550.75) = -1.8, 264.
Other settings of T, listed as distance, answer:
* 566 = 237.8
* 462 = 239.1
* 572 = 225.2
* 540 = 272.1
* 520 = 283.8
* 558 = 251.3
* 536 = 254.2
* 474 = 241.3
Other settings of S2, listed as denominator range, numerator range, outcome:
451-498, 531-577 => 1.11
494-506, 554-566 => 1.42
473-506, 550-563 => 1.24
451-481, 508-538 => 1.13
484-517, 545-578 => 1.20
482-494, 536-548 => 1.31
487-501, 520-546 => 1.54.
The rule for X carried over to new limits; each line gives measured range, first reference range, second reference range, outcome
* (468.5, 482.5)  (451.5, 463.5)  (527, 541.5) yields 0.4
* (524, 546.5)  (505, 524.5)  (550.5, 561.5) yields -1.5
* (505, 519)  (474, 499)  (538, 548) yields -0.4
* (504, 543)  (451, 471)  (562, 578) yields -4.6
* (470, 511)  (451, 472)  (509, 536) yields 7.5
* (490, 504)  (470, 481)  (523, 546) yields 4.4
